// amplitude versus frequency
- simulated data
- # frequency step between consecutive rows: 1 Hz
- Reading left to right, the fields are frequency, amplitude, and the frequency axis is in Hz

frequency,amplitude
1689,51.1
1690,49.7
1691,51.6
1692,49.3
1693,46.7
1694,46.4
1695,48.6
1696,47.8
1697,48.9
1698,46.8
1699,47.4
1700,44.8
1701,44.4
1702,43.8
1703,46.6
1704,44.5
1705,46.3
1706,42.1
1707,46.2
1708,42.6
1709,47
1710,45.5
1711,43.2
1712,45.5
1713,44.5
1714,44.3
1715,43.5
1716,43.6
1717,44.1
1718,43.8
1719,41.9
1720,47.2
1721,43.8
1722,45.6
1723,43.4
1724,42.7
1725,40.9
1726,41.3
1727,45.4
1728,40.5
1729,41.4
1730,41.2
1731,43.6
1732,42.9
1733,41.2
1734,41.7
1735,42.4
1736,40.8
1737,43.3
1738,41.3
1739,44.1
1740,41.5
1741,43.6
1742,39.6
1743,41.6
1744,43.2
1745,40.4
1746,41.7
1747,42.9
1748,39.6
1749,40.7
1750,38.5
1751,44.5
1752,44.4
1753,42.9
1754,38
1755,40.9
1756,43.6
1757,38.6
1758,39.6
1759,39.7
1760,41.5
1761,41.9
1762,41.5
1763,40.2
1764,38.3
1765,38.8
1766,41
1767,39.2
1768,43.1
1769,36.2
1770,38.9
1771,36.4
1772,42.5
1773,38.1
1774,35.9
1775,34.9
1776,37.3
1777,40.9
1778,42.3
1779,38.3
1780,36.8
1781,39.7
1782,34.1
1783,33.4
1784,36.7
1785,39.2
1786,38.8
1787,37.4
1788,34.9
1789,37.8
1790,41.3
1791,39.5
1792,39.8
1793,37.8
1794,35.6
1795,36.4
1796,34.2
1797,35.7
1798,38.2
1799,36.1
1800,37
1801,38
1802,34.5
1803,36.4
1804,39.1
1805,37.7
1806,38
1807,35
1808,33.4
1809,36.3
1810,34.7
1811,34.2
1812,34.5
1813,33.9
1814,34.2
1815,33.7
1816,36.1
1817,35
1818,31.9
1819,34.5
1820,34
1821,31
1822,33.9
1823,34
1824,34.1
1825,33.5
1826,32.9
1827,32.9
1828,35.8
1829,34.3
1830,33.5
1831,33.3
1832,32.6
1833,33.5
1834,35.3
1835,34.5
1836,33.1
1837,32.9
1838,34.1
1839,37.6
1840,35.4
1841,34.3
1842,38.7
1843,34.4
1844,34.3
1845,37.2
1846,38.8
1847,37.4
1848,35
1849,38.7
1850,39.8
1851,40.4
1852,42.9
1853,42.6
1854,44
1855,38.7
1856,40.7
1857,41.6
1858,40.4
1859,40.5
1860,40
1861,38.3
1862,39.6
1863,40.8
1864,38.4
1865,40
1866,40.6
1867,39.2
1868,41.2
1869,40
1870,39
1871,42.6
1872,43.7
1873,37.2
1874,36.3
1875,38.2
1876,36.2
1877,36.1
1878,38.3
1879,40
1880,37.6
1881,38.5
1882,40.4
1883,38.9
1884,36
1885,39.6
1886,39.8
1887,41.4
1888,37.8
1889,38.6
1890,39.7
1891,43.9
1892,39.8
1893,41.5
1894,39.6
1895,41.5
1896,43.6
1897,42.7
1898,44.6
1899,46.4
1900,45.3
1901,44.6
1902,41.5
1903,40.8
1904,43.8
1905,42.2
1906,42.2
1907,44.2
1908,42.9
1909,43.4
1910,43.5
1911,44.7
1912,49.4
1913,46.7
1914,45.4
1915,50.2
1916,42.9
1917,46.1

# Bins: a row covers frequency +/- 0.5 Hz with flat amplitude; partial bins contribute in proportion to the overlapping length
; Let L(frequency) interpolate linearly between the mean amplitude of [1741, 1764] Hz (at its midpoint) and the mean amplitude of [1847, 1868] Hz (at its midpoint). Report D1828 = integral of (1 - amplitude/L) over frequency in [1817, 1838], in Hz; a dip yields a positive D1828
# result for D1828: 3.5 Hz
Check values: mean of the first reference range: 41.1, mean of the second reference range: 40.1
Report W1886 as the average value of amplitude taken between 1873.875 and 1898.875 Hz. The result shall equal 39.8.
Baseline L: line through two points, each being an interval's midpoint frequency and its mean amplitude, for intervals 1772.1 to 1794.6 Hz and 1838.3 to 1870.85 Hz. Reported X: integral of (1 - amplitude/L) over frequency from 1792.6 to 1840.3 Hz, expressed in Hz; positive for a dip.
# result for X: 4.4 Hz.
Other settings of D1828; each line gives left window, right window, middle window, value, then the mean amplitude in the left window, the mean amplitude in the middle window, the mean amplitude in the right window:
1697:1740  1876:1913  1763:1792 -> 3.2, 43.8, 38.3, 41.5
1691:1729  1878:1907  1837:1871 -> 2.5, 44.9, 38.9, 41.2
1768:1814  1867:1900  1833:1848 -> 1.2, 37.1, 35.5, 40.1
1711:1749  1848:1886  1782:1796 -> 1.4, 42.7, 37.3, 39.6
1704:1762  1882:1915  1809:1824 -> 3.0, 42.6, 34.1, 42.5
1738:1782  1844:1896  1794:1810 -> 1.5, 40.2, 36.3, 39.6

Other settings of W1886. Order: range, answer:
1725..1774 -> 41.1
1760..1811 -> 37.8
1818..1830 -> 33.6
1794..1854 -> 35.6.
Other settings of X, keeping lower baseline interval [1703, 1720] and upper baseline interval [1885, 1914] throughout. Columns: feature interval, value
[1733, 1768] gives 2.25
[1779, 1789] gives 1.57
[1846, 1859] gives 0.90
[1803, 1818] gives 2.83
